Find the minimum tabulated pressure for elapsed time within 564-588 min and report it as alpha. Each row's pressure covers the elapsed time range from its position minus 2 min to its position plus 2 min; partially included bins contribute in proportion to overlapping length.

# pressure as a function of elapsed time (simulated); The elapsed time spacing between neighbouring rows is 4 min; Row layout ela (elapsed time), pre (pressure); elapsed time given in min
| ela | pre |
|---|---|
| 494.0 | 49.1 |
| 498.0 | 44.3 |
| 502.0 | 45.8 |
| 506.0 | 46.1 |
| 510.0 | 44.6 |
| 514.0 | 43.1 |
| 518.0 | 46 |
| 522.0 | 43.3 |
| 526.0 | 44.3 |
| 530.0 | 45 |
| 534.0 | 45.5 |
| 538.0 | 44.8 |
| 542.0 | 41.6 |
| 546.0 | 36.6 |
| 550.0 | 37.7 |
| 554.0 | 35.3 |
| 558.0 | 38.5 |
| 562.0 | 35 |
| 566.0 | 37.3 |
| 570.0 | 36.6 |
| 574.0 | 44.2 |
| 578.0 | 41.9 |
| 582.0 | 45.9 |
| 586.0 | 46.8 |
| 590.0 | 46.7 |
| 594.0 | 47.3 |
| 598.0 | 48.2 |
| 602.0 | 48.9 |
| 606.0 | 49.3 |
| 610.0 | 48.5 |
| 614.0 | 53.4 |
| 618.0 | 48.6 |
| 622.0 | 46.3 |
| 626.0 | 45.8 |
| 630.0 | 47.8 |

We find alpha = 36.6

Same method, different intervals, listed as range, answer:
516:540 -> 43.3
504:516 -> 43.1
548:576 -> 35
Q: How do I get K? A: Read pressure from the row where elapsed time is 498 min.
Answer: 44.3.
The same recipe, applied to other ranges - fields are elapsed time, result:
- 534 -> 45.5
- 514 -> 43.1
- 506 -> 46.1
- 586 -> 46.8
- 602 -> 48.9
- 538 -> 44.8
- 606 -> 49.3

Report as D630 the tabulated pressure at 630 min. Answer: 47.8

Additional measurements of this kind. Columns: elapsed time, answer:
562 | 35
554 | 35.3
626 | 45.8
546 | 36.6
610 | 48.5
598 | 48.2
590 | 46.7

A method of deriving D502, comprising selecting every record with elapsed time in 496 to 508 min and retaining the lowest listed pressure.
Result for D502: 44.3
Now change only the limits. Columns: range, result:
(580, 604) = 45.9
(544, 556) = 35.3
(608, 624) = 46.3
